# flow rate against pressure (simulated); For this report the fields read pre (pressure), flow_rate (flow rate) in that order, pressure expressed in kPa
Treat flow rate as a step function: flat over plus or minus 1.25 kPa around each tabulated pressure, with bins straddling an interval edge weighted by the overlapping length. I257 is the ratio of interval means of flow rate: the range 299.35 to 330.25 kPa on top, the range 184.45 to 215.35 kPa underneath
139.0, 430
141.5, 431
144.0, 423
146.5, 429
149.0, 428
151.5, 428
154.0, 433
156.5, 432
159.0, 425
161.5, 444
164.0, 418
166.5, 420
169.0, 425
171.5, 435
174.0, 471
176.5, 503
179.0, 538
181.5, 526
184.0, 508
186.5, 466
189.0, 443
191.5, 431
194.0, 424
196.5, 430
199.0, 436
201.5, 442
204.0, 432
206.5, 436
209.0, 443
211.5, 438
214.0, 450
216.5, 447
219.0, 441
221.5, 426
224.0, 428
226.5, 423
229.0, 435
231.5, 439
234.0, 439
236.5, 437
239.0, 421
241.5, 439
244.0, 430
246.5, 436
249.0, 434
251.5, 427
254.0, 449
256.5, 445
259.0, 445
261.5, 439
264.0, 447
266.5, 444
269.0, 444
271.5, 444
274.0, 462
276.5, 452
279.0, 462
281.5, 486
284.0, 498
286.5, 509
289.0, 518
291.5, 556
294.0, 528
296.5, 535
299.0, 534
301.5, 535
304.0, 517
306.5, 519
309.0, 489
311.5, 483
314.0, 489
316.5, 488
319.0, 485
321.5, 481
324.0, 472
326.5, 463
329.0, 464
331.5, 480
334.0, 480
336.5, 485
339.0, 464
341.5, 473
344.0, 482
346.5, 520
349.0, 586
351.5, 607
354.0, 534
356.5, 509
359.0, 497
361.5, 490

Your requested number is 1.11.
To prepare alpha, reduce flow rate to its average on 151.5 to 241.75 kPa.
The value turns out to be 445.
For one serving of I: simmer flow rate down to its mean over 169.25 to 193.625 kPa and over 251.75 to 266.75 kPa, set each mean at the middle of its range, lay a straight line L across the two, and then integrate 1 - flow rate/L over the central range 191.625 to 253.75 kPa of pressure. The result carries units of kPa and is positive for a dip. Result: 3.23 kPa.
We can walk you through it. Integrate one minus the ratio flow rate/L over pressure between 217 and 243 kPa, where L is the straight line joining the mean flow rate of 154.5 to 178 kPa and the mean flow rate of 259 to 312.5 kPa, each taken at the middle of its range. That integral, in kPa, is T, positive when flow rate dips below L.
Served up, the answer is 1.90 kPa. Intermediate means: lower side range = 442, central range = 433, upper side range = 489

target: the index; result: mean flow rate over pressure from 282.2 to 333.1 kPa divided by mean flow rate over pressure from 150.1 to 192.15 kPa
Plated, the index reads 1.10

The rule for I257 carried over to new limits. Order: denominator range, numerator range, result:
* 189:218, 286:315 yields 1.18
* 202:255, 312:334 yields 1.10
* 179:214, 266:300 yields 1.08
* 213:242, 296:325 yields 1.15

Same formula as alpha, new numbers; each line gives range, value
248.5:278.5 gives 445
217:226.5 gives 432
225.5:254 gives 434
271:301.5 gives 502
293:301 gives 533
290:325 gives 508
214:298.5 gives 457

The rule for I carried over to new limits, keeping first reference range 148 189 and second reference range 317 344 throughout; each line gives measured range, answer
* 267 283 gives 0.36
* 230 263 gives 2.01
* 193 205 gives 0.70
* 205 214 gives 0.40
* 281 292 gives -0.99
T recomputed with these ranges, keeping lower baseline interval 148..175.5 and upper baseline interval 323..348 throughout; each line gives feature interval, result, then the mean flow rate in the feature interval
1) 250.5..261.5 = 0.4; 442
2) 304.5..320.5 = -0.7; 493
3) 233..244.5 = 0.5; 433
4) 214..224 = 0.2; 438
